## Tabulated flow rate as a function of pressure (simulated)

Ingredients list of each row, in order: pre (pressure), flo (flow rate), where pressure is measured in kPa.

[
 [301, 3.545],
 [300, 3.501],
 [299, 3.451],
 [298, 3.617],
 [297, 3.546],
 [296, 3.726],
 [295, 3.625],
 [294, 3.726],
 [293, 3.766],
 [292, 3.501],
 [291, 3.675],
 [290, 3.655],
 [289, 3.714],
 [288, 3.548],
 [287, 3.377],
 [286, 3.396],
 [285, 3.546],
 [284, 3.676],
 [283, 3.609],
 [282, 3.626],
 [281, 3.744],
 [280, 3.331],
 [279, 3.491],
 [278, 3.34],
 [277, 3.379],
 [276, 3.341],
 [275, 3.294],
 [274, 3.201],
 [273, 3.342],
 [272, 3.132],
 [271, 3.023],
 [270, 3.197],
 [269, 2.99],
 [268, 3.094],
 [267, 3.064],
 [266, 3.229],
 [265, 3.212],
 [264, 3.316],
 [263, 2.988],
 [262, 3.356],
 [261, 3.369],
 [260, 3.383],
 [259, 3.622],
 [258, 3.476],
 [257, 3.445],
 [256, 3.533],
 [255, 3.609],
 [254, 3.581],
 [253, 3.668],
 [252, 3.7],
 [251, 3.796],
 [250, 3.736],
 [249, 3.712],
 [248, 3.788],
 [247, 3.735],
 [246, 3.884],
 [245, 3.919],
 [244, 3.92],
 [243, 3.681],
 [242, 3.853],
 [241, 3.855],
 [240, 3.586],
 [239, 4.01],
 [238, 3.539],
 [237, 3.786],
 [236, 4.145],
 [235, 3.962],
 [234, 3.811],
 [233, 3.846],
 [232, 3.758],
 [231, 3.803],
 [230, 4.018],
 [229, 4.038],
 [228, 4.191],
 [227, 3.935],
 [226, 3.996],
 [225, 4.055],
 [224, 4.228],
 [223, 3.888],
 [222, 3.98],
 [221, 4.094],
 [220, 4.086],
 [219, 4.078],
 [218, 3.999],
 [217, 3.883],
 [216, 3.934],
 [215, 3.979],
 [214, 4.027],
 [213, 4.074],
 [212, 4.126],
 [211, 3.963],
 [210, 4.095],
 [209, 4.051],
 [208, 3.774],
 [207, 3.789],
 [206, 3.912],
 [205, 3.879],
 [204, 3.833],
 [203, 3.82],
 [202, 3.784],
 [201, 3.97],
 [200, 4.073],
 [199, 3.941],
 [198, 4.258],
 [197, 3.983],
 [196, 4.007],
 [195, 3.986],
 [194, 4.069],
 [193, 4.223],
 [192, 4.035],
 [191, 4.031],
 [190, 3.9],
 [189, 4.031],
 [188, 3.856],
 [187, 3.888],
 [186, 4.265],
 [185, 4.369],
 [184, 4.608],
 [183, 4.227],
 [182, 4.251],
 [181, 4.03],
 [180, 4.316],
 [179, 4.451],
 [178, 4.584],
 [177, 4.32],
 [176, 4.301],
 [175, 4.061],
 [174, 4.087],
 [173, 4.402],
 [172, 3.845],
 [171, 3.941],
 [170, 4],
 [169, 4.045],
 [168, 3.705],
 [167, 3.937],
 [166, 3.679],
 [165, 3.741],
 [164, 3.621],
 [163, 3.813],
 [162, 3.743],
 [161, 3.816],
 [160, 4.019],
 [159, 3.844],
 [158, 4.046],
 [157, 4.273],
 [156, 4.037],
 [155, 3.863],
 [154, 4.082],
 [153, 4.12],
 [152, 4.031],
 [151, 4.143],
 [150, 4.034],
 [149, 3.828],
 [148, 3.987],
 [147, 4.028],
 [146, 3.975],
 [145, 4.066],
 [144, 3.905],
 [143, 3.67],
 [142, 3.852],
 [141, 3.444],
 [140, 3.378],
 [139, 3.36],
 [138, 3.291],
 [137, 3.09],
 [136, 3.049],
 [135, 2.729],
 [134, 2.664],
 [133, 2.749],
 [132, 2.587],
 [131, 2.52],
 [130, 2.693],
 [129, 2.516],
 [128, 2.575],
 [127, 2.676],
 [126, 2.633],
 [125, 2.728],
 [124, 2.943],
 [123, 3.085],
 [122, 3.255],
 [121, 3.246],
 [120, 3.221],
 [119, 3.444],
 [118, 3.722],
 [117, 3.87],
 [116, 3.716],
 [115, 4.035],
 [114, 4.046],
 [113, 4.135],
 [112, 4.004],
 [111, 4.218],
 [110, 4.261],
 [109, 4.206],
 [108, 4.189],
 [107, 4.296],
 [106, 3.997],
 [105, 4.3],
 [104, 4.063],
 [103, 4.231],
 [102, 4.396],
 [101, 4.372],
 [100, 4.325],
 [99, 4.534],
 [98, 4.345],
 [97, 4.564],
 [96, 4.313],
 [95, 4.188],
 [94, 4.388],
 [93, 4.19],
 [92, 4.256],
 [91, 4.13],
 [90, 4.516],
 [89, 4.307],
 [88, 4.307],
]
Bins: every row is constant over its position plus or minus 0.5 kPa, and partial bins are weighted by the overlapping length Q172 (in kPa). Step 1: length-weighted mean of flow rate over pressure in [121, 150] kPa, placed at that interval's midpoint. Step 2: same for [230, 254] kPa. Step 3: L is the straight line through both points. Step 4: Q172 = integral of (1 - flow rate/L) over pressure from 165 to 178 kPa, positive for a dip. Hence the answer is -2.40 kPa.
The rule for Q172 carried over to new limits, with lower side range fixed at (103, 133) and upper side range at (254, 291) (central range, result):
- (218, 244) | -3.93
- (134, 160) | -2.10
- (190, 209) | -2.94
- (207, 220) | -2.16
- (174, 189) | -3.45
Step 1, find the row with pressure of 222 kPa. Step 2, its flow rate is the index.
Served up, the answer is 3.98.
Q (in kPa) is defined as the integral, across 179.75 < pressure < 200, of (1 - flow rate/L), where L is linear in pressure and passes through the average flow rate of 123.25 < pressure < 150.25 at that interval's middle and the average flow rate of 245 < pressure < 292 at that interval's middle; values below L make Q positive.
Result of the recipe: -4.9 kPa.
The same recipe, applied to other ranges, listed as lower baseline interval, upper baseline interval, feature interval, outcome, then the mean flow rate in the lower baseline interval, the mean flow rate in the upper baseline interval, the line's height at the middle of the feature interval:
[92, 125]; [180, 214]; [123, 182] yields 5.3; 3.99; 4.04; 4.01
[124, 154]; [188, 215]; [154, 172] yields -1.6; 3.33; 3.98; 3.58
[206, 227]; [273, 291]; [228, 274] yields 1.8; 4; 3.49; 3.73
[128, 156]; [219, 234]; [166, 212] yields -3.8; 3.46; 3.99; 3.76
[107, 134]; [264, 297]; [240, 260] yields -1.7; 3.36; 3.42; 3.41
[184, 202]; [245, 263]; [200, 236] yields -0.9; 4.06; 3.6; 3.87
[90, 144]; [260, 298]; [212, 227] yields -2.2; 3.65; 3.41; 3.5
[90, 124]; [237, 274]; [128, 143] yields 3.5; 4.04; 3.51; 3.94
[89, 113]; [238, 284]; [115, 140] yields 6.6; 4.27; 3.49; 4.14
